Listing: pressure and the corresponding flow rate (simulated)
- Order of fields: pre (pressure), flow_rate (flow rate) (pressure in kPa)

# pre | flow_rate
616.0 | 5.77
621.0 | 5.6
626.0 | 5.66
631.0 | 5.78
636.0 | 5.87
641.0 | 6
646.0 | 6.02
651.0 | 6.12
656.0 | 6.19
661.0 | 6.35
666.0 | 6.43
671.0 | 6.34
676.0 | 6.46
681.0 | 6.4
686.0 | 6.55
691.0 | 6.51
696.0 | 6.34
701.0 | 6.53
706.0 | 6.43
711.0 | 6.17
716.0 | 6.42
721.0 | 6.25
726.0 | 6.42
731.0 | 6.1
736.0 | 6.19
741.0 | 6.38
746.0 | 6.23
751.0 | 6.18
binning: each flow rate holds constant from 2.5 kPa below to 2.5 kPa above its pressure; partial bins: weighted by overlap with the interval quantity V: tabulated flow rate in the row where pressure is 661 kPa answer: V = 6.35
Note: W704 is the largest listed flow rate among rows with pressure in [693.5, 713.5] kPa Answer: 6.53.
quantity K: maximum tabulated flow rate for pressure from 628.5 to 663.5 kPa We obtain 6.35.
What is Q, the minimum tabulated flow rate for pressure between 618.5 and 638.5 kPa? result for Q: 5.6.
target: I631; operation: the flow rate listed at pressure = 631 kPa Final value 5.78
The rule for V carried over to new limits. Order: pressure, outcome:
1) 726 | 6.42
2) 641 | 6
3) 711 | 6.17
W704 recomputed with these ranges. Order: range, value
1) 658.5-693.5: 6.55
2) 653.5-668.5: 6.43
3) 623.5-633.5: 5.78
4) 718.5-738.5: 6.42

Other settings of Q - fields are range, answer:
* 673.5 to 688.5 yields 6.4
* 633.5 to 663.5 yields 5.87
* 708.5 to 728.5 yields 6.17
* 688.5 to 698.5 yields 6.34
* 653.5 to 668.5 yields 6.19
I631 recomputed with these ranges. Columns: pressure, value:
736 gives 6.19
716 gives 6.42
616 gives 5.77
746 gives 6.23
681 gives 6.4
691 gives 6.51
